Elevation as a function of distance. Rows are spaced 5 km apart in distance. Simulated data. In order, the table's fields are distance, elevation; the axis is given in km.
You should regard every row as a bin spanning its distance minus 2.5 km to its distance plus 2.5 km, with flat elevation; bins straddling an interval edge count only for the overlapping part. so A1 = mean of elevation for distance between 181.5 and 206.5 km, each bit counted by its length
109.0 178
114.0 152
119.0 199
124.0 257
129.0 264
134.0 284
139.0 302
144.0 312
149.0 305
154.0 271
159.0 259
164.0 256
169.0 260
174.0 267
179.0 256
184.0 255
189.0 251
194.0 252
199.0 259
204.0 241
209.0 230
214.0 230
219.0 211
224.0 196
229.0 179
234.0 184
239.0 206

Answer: 252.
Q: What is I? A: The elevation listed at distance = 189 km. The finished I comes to 251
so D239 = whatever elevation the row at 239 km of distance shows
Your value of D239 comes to 206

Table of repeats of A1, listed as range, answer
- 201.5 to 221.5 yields 228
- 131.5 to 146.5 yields 299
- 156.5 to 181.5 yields 260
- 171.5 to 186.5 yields 259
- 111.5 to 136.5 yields 231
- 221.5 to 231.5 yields 188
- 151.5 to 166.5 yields 262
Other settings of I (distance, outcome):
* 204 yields 241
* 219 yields 211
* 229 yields 179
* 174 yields 267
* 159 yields 259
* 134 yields 284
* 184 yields 255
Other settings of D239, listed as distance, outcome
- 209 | 230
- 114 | 152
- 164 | 256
